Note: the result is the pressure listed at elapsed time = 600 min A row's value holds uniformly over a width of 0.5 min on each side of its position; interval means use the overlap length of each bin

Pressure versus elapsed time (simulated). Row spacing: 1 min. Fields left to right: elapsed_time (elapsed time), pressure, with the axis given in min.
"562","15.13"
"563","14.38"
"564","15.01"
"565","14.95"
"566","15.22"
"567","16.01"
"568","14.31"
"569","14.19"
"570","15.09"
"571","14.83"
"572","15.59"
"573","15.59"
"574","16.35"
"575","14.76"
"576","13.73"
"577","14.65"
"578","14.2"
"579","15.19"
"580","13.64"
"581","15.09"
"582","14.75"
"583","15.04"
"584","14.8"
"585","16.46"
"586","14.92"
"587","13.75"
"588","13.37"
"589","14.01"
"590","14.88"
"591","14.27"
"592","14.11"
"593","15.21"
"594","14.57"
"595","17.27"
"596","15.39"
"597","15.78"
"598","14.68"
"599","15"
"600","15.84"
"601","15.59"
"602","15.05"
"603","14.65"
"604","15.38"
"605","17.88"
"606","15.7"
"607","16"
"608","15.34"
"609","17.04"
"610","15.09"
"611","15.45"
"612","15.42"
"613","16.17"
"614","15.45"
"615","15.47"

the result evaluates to 15.84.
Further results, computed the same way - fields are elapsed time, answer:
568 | 14.31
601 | 15.59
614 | 15.45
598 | 14.68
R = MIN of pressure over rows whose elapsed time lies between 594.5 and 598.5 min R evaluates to 14.68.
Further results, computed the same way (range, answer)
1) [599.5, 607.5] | 14.65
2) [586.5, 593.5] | 13.37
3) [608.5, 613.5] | 15.09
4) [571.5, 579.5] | 13.73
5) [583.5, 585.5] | 14.8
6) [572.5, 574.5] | 15.59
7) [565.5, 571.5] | 14.19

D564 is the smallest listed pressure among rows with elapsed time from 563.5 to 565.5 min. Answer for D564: 14.95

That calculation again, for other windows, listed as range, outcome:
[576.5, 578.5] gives 14.2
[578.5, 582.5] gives 13.64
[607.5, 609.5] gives 15.34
